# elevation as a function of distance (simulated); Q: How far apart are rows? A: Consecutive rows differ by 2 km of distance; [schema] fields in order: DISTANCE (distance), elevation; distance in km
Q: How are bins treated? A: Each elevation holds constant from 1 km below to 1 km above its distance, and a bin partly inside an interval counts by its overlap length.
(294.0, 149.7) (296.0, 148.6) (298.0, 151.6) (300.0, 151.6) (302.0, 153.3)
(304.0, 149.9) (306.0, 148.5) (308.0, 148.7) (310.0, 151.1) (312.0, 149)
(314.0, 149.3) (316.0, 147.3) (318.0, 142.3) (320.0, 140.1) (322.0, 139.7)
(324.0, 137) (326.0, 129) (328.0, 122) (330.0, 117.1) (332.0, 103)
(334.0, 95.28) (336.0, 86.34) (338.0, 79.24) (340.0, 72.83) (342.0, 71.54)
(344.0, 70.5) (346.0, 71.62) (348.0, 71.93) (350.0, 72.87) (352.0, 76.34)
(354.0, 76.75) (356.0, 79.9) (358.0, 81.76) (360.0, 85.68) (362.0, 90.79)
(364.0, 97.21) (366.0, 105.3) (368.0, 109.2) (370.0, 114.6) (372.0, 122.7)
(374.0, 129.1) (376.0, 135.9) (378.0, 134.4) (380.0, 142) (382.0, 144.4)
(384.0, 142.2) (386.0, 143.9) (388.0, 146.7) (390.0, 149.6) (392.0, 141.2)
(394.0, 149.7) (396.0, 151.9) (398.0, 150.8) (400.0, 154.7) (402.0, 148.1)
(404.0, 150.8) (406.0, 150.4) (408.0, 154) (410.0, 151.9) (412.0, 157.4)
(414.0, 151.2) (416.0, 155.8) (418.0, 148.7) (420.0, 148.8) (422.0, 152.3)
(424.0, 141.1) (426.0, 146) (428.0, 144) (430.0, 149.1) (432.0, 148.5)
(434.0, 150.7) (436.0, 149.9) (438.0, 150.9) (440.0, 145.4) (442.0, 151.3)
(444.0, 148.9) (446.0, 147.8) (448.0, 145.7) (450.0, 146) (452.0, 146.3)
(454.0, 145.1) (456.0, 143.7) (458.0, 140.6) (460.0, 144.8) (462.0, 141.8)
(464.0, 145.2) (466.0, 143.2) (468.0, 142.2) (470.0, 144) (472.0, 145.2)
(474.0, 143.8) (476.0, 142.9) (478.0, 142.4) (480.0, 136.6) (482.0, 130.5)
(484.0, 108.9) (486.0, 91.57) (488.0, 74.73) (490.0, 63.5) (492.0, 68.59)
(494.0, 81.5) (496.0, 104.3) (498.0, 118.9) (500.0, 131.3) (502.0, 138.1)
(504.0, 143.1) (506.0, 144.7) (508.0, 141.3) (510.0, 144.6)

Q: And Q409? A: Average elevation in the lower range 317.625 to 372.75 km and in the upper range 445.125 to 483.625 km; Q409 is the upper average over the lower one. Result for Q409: 1.5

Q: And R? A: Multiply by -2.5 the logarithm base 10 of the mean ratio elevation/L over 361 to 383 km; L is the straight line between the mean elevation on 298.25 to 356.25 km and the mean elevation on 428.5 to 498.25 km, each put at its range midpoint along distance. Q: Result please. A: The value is 0.00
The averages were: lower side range 115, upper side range 132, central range 121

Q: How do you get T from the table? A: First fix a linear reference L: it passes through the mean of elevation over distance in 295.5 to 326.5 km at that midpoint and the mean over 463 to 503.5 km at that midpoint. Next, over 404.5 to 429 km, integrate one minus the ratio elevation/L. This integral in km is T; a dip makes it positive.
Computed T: -3.7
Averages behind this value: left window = 146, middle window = 150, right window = 120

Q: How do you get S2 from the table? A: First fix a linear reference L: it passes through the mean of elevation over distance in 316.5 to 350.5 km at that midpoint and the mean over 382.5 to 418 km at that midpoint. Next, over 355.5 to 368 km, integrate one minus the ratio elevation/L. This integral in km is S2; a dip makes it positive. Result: 3.13 km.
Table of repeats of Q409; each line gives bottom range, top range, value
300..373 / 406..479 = 1.33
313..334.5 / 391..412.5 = 1.16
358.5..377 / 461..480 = 1.31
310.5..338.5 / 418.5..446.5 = 1.18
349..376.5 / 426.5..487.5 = 1.45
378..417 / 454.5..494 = 0.84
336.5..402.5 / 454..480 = 1.28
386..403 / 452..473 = 0.97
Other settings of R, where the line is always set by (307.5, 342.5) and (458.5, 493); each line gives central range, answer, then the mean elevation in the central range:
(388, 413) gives -0.221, 151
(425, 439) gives -0.200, 148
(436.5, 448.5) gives -0.198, 149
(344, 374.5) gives 0.319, 91.1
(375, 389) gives -0.155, 141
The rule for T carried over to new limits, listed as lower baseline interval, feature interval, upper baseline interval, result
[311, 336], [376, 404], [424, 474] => -1.59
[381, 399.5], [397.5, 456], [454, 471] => -1.68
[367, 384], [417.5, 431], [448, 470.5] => -0.88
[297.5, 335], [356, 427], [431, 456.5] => 4.04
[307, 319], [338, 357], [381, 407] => 9.49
